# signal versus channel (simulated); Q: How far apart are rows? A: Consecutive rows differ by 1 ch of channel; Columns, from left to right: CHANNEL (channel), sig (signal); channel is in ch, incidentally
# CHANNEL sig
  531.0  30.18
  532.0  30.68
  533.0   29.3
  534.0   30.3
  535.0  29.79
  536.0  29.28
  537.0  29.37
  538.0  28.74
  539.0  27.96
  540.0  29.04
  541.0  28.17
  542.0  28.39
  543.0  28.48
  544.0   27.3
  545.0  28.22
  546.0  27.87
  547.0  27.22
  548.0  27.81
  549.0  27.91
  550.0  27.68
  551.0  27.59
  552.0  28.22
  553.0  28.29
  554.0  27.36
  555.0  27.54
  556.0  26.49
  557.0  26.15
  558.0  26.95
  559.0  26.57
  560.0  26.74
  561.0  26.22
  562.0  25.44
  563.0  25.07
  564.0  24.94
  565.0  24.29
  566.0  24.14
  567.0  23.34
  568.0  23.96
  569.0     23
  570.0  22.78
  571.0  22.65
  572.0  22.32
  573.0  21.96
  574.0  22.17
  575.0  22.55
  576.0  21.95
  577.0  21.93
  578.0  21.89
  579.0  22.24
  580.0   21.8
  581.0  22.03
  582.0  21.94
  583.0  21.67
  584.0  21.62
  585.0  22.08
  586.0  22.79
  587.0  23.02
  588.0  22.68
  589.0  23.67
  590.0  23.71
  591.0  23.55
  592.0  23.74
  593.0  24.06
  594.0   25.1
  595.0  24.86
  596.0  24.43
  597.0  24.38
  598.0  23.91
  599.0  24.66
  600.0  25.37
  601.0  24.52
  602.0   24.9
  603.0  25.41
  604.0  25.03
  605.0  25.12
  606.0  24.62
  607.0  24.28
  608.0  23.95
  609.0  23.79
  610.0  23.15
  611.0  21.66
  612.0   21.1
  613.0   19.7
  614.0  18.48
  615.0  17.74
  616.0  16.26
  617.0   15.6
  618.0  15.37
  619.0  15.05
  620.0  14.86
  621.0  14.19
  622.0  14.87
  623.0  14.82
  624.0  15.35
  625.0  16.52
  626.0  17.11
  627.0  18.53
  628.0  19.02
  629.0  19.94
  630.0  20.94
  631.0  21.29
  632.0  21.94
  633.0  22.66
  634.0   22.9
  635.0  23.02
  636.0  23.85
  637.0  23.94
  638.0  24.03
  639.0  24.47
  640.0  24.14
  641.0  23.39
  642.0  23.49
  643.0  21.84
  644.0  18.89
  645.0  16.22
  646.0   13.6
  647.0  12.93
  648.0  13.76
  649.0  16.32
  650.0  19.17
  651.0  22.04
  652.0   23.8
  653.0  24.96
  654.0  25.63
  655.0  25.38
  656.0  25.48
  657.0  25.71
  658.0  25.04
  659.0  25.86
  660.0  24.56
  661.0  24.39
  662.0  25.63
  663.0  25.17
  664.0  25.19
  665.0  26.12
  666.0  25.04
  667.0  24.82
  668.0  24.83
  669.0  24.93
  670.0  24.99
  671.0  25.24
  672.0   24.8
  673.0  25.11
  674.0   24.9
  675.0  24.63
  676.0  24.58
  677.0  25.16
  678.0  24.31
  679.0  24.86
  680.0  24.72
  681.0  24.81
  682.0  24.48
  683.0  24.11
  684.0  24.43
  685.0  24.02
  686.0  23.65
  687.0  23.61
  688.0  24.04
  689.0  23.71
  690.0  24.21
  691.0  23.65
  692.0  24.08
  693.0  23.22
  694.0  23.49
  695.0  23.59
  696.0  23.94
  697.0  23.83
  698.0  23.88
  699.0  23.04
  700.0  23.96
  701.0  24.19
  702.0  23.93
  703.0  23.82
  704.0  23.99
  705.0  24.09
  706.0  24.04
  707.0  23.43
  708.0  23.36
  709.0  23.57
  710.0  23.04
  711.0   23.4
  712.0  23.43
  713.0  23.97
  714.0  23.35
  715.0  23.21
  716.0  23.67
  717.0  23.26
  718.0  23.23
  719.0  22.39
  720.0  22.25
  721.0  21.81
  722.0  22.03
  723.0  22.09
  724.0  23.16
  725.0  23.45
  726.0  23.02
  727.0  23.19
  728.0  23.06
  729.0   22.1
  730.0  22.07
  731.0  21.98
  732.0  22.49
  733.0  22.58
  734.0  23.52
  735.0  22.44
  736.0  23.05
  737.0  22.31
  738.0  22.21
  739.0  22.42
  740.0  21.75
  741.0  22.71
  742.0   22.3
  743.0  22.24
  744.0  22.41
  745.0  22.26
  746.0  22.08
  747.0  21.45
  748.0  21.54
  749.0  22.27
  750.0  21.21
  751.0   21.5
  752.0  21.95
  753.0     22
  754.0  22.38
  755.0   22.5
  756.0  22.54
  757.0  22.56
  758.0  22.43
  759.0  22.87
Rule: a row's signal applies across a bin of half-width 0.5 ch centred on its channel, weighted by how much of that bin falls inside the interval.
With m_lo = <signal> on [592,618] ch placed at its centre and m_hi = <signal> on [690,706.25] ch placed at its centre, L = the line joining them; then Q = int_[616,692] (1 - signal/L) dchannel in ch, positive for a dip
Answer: 4.1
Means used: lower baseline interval 22.8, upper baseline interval 23.8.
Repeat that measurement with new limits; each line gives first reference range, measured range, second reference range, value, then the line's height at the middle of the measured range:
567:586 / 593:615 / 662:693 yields -0.7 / 22.9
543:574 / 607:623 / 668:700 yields 4.3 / 25.1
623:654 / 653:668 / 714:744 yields -3.1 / 20.9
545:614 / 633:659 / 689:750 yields 2.0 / 23.7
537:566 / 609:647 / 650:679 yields 9.2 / 25.6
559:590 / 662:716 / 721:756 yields -3.8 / 22.6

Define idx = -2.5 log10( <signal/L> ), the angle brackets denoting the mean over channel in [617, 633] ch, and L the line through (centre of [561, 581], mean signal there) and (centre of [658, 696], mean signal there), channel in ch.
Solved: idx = 0.34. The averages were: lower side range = 23.1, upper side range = 24.6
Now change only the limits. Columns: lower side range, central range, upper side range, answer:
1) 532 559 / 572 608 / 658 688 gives 0.15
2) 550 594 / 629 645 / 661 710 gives 0.08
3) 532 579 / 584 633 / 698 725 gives 0.19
